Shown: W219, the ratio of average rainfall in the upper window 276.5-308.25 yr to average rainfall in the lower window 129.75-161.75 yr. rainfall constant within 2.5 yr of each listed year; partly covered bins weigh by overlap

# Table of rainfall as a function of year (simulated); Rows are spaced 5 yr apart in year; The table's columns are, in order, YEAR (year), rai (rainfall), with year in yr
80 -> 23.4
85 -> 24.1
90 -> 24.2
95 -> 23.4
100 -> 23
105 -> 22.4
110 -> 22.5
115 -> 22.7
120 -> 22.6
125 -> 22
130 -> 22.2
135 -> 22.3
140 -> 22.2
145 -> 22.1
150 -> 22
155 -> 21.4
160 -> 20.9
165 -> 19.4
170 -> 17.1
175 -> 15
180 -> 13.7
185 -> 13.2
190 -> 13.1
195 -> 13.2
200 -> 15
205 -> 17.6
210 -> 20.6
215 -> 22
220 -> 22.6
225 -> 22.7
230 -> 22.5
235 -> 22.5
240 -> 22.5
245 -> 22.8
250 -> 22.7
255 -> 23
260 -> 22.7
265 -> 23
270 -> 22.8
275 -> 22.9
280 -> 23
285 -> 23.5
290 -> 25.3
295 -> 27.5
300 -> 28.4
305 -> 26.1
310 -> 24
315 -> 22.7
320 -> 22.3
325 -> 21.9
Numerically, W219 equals 1.17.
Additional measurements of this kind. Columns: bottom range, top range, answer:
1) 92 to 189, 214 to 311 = 1.16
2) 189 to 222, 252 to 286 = 1.29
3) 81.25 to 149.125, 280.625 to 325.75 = 1.08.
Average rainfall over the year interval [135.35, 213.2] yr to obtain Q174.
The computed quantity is 17.9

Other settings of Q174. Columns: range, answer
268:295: 23.9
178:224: 17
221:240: 22.6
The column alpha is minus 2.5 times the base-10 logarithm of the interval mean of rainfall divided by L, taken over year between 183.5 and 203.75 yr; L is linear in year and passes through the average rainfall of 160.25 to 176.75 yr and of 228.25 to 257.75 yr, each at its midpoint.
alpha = 0.37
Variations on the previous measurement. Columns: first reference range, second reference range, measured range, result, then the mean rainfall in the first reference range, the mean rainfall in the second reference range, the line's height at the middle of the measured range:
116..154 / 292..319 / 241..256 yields 0.08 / 22.2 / 25.5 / 24.4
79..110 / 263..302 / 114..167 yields 0.09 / 23.3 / 24.5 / 23.6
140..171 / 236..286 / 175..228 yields 0.25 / 20.8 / 22.9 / 21.7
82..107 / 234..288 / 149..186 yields 0.28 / 23.4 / 22.9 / 23.2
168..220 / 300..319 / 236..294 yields -0.09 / 16.4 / 24.7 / 21.5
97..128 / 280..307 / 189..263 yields 0.20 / 22.5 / 25.9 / 24.6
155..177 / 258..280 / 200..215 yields 0.08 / 18.5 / 22.9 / 20.3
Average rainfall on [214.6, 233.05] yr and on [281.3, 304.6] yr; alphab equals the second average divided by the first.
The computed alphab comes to 1.2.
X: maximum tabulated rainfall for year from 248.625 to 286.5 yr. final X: 23.5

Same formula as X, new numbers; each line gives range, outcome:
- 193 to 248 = 22.8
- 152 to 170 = 21.4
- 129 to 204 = 22.3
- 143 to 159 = 22.1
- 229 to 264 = 23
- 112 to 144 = 22.7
